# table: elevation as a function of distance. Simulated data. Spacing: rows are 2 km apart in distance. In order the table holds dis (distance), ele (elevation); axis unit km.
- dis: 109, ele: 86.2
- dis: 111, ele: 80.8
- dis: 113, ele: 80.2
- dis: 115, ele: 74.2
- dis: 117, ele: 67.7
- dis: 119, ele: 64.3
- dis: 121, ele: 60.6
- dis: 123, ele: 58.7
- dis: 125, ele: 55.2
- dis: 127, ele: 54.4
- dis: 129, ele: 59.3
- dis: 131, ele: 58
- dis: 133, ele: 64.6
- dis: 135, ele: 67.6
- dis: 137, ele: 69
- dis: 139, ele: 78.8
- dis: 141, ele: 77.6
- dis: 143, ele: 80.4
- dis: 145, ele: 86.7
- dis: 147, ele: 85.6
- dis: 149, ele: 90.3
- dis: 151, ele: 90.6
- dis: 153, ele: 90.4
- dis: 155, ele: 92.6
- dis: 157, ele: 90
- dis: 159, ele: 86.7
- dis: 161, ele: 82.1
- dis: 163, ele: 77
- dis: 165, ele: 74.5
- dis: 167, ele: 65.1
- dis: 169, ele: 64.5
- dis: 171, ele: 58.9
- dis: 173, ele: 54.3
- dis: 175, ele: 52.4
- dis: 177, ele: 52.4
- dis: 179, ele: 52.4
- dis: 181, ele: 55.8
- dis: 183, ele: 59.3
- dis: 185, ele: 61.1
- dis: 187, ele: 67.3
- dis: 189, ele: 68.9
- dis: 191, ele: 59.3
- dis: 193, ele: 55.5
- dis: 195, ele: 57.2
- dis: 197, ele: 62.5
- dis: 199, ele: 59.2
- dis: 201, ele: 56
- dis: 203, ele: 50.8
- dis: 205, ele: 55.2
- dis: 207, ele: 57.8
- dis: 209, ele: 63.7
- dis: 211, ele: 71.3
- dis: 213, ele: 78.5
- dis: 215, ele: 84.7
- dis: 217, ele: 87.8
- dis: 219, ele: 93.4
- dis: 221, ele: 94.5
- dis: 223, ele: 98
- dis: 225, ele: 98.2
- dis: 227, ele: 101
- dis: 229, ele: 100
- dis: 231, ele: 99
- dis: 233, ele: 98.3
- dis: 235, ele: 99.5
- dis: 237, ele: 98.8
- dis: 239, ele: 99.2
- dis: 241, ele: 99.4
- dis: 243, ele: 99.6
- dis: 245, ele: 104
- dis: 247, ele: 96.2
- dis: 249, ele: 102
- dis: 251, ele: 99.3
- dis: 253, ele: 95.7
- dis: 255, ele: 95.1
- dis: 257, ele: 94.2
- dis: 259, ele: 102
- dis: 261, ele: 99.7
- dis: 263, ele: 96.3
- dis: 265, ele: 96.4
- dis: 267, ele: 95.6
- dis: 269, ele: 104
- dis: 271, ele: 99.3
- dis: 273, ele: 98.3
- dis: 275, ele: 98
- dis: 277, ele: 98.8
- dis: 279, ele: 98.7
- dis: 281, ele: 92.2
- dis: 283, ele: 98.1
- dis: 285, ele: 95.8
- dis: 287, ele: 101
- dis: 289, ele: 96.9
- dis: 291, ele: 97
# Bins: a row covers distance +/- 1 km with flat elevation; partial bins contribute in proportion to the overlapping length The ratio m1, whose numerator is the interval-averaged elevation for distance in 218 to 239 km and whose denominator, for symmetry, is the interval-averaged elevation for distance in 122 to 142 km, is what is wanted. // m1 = 1.5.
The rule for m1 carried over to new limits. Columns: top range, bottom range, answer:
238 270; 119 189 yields 1.41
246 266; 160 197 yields 1.57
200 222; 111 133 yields 1.13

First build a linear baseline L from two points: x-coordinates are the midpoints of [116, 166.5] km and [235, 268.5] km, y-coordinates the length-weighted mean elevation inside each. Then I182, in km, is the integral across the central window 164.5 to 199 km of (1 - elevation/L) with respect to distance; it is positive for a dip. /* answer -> 9.67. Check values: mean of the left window 74.4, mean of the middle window 59.8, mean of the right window 98.5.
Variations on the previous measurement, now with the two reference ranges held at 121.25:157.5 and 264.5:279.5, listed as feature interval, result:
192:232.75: 5.4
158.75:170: 0.7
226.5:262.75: -2.1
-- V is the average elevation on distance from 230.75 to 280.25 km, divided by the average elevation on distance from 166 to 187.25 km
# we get 1.70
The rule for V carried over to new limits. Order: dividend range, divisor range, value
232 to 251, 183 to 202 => 1.64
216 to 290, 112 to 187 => 1.40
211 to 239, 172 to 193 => 1.62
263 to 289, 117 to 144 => 1.50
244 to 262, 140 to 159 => 1.13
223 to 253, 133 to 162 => 1.20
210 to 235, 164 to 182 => 1.57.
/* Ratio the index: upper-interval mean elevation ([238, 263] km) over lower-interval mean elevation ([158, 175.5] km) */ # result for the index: 1.43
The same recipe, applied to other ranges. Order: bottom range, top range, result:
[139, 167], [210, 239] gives 1.11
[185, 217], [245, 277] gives 1.54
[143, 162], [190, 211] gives 0.66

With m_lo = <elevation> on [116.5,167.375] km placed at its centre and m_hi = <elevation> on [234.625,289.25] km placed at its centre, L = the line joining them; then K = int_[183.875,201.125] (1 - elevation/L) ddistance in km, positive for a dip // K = 4.8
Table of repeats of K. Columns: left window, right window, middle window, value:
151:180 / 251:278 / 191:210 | 5.47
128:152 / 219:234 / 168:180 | 4.07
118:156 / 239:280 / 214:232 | -0.82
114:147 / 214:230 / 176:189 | 3.80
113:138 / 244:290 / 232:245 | -1.19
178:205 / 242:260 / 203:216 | 0.72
